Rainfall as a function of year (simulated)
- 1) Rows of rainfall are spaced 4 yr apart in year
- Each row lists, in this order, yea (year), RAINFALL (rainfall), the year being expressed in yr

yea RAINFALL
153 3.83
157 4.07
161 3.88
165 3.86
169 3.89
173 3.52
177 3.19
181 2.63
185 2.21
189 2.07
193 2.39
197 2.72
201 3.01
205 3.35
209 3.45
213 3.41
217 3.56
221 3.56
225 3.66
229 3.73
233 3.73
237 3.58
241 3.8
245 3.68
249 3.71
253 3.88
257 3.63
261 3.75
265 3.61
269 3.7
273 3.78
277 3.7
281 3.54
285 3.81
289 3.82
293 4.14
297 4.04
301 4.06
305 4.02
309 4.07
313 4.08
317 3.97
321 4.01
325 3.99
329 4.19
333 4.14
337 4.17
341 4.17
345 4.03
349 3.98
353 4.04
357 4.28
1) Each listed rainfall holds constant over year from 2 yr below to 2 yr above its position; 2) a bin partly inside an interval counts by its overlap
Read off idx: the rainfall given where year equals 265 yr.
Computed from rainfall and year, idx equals 3.61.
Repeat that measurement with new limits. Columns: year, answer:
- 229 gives 3.73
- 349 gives 3.98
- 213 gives 3.41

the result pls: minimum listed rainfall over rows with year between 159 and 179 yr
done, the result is 3.19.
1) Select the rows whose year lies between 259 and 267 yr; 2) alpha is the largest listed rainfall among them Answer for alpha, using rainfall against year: 3.75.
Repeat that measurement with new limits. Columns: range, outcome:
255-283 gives 3.78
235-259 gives 3.88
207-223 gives 3.56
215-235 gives 3.73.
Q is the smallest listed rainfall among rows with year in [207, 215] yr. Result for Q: 3.41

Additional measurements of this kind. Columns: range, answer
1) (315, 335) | 3.97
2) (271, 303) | 3.54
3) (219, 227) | 3.56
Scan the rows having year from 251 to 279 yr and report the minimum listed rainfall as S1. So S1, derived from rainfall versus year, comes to 3.61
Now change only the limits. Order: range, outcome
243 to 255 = 3.68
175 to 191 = 2.07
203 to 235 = 3.35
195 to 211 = 2.72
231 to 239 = 3.58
